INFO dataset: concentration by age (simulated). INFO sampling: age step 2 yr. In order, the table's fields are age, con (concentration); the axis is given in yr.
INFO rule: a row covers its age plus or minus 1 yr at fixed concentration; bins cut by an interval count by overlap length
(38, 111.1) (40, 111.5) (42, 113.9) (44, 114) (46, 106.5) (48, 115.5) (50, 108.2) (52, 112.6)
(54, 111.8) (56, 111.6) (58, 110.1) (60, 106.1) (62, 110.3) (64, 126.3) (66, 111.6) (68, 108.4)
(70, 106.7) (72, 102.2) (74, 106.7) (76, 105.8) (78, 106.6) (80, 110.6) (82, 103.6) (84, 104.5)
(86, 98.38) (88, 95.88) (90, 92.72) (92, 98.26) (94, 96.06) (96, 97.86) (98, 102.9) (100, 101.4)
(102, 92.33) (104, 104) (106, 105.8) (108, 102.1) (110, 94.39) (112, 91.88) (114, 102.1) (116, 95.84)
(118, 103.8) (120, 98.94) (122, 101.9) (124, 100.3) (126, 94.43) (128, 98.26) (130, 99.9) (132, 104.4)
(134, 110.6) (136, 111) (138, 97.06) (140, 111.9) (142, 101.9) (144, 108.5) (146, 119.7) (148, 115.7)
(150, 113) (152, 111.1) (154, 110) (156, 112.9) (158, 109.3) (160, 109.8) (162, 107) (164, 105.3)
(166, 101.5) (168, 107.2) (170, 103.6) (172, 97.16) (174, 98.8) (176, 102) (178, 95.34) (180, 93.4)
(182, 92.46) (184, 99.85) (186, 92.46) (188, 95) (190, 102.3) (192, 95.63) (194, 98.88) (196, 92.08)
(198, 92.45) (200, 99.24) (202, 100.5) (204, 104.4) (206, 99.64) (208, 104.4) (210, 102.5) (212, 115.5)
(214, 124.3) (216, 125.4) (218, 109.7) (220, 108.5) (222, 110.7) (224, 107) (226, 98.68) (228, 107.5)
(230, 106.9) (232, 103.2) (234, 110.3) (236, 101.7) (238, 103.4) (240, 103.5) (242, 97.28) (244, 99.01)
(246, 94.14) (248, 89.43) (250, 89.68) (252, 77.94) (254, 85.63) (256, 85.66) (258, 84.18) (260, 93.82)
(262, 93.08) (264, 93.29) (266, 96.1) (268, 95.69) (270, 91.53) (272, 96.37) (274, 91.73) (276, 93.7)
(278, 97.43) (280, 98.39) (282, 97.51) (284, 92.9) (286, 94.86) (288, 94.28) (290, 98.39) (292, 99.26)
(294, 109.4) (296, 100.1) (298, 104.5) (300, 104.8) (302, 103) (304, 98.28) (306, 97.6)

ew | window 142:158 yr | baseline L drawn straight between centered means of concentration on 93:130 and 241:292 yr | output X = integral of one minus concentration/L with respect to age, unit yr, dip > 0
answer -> -2.4 yr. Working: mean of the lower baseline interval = 99.1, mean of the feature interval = 112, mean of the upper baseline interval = 93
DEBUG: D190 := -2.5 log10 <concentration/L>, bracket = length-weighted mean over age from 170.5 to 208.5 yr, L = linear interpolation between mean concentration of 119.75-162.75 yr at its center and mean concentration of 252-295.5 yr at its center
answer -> 0.05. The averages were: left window 107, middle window 97.7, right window 94.1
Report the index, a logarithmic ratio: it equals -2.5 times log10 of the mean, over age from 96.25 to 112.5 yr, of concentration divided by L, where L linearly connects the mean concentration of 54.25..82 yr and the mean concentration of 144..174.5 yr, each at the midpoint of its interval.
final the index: 0.10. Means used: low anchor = 109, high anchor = 108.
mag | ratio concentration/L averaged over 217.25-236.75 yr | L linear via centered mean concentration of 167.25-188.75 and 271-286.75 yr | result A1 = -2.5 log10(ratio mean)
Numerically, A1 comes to -0.10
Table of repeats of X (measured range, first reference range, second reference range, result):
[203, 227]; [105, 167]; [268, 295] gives -2.12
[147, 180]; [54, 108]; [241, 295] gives -1.99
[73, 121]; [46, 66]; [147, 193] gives 3.70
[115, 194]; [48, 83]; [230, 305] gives 0.40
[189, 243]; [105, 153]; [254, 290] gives -3.94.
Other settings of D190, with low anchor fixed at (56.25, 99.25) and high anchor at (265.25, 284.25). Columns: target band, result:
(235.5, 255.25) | 0.03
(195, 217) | -0.07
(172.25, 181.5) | 0.03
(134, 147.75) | -0.07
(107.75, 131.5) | 0.05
